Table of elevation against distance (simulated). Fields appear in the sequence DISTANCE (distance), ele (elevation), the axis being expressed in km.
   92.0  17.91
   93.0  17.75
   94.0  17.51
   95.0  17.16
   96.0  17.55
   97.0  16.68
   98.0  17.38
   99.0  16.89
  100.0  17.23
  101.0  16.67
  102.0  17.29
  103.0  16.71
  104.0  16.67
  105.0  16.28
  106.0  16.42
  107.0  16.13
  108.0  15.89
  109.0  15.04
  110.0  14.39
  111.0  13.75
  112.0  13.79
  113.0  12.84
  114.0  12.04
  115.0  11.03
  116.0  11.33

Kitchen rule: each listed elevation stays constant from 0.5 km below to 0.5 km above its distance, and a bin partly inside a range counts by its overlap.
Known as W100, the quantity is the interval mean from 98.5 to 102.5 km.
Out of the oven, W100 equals 17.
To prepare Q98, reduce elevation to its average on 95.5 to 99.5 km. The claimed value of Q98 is 17.1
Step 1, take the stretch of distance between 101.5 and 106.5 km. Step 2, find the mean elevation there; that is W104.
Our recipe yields 16.7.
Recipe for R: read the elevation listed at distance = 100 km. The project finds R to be 17.23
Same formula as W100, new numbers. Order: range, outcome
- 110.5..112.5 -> 13.8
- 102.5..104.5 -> 16.7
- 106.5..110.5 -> 15.4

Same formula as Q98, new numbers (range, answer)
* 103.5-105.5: 16.5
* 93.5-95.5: 17.3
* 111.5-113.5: 13.3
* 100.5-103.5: 16.9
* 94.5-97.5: 17.1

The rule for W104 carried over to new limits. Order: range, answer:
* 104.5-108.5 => 16.2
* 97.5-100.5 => 17.2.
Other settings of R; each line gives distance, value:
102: 17.29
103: 16.71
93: 17.75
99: 16.89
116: 11.33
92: 17.91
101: 16.67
